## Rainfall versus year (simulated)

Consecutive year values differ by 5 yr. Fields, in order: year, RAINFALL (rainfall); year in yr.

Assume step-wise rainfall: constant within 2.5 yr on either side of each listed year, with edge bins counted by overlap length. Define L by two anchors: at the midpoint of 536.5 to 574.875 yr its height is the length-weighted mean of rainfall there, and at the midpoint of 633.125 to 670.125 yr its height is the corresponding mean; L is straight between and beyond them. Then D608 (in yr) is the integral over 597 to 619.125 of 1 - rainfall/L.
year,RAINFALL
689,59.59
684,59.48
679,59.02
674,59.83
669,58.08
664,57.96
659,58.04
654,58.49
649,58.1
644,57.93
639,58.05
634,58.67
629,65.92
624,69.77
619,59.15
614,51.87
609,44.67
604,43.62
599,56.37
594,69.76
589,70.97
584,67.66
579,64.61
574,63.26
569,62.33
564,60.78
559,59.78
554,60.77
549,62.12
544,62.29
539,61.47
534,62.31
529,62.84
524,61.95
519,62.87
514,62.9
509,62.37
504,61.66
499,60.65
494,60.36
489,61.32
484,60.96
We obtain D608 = 3.5 yr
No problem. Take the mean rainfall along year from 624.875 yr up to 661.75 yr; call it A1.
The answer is 59.8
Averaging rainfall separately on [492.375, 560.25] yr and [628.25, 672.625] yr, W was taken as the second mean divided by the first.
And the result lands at 0.95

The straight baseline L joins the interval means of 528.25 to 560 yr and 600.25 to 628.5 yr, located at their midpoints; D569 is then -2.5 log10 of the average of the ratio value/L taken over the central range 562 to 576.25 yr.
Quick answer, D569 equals -0.05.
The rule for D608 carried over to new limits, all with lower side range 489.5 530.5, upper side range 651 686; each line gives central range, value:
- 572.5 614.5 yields 0.5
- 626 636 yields -0.6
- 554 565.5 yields 0.1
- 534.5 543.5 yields -0.1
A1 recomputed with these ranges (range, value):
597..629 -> 55.1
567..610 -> 60.9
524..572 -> 61.7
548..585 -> 62.5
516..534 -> 62.5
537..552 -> 61.9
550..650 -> 60.3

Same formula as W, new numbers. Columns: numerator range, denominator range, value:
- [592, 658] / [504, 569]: 0.93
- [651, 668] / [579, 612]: 0.98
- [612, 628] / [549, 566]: 1.01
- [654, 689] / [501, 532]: 0.94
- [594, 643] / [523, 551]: 0.92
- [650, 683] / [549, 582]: 0.94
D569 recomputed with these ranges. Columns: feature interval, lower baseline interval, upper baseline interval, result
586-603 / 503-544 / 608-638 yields -0.07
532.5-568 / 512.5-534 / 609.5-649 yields 0.01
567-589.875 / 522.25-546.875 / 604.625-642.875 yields -0.10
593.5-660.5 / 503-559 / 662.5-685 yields 0.04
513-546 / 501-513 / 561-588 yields 0.01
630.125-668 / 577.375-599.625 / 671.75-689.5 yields 0.06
